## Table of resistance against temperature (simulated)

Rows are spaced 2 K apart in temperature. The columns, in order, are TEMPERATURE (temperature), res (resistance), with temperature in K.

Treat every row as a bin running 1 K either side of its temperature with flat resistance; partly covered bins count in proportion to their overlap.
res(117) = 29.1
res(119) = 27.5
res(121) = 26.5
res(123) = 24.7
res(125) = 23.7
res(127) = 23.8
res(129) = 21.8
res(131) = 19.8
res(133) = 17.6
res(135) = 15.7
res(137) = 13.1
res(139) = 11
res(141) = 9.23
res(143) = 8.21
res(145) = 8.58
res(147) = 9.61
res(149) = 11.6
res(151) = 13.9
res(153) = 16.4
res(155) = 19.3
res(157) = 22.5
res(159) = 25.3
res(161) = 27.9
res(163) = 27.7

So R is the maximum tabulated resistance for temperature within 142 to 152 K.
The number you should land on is 13.9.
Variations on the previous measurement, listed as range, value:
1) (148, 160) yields 25.3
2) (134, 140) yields 15.7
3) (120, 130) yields 26.5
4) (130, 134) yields 19.8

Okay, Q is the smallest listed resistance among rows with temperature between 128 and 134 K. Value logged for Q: 17.6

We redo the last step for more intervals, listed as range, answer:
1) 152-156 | 16.4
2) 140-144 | 8.21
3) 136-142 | 9.23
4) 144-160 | 8.58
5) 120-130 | 21.8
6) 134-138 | 13.1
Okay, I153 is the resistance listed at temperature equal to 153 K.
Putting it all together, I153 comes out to 16.4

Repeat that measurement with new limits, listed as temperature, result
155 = 19.3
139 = 11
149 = 11.6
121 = 26.5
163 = 27.7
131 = 19.8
